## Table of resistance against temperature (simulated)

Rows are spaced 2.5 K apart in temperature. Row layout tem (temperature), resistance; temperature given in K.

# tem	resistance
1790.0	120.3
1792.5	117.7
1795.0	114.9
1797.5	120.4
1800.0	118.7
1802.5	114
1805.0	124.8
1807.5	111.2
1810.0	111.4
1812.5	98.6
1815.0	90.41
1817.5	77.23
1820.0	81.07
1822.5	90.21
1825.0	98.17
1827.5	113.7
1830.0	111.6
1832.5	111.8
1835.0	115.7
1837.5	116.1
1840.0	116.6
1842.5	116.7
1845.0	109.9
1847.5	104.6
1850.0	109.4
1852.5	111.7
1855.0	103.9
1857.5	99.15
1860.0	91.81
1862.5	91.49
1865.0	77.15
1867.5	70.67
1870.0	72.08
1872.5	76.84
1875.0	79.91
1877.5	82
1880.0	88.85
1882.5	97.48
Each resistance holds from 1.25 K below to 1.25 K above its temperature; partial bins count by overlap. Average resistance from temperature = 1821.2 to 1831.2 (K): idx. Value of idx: 103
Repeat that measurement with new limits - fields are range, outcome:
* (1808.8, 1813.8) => 105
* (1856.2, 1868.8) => 86.1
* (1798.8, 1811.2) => 116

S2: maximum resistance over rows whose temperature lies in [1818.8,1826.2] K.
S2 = 98.17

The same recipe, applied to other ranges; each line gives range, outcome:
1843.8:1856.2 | 111.7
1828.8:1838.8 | 116.1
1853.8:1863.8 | 103.9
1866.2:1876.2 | 79.91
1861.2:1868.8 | 91.49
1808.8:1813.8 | 111.4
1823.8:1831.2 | 113.7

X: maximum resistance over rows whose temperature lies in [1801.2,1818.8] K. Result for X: 124.8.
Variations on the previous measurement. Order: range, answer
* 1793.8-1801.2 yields 120.4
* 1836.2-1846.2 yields 116.7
